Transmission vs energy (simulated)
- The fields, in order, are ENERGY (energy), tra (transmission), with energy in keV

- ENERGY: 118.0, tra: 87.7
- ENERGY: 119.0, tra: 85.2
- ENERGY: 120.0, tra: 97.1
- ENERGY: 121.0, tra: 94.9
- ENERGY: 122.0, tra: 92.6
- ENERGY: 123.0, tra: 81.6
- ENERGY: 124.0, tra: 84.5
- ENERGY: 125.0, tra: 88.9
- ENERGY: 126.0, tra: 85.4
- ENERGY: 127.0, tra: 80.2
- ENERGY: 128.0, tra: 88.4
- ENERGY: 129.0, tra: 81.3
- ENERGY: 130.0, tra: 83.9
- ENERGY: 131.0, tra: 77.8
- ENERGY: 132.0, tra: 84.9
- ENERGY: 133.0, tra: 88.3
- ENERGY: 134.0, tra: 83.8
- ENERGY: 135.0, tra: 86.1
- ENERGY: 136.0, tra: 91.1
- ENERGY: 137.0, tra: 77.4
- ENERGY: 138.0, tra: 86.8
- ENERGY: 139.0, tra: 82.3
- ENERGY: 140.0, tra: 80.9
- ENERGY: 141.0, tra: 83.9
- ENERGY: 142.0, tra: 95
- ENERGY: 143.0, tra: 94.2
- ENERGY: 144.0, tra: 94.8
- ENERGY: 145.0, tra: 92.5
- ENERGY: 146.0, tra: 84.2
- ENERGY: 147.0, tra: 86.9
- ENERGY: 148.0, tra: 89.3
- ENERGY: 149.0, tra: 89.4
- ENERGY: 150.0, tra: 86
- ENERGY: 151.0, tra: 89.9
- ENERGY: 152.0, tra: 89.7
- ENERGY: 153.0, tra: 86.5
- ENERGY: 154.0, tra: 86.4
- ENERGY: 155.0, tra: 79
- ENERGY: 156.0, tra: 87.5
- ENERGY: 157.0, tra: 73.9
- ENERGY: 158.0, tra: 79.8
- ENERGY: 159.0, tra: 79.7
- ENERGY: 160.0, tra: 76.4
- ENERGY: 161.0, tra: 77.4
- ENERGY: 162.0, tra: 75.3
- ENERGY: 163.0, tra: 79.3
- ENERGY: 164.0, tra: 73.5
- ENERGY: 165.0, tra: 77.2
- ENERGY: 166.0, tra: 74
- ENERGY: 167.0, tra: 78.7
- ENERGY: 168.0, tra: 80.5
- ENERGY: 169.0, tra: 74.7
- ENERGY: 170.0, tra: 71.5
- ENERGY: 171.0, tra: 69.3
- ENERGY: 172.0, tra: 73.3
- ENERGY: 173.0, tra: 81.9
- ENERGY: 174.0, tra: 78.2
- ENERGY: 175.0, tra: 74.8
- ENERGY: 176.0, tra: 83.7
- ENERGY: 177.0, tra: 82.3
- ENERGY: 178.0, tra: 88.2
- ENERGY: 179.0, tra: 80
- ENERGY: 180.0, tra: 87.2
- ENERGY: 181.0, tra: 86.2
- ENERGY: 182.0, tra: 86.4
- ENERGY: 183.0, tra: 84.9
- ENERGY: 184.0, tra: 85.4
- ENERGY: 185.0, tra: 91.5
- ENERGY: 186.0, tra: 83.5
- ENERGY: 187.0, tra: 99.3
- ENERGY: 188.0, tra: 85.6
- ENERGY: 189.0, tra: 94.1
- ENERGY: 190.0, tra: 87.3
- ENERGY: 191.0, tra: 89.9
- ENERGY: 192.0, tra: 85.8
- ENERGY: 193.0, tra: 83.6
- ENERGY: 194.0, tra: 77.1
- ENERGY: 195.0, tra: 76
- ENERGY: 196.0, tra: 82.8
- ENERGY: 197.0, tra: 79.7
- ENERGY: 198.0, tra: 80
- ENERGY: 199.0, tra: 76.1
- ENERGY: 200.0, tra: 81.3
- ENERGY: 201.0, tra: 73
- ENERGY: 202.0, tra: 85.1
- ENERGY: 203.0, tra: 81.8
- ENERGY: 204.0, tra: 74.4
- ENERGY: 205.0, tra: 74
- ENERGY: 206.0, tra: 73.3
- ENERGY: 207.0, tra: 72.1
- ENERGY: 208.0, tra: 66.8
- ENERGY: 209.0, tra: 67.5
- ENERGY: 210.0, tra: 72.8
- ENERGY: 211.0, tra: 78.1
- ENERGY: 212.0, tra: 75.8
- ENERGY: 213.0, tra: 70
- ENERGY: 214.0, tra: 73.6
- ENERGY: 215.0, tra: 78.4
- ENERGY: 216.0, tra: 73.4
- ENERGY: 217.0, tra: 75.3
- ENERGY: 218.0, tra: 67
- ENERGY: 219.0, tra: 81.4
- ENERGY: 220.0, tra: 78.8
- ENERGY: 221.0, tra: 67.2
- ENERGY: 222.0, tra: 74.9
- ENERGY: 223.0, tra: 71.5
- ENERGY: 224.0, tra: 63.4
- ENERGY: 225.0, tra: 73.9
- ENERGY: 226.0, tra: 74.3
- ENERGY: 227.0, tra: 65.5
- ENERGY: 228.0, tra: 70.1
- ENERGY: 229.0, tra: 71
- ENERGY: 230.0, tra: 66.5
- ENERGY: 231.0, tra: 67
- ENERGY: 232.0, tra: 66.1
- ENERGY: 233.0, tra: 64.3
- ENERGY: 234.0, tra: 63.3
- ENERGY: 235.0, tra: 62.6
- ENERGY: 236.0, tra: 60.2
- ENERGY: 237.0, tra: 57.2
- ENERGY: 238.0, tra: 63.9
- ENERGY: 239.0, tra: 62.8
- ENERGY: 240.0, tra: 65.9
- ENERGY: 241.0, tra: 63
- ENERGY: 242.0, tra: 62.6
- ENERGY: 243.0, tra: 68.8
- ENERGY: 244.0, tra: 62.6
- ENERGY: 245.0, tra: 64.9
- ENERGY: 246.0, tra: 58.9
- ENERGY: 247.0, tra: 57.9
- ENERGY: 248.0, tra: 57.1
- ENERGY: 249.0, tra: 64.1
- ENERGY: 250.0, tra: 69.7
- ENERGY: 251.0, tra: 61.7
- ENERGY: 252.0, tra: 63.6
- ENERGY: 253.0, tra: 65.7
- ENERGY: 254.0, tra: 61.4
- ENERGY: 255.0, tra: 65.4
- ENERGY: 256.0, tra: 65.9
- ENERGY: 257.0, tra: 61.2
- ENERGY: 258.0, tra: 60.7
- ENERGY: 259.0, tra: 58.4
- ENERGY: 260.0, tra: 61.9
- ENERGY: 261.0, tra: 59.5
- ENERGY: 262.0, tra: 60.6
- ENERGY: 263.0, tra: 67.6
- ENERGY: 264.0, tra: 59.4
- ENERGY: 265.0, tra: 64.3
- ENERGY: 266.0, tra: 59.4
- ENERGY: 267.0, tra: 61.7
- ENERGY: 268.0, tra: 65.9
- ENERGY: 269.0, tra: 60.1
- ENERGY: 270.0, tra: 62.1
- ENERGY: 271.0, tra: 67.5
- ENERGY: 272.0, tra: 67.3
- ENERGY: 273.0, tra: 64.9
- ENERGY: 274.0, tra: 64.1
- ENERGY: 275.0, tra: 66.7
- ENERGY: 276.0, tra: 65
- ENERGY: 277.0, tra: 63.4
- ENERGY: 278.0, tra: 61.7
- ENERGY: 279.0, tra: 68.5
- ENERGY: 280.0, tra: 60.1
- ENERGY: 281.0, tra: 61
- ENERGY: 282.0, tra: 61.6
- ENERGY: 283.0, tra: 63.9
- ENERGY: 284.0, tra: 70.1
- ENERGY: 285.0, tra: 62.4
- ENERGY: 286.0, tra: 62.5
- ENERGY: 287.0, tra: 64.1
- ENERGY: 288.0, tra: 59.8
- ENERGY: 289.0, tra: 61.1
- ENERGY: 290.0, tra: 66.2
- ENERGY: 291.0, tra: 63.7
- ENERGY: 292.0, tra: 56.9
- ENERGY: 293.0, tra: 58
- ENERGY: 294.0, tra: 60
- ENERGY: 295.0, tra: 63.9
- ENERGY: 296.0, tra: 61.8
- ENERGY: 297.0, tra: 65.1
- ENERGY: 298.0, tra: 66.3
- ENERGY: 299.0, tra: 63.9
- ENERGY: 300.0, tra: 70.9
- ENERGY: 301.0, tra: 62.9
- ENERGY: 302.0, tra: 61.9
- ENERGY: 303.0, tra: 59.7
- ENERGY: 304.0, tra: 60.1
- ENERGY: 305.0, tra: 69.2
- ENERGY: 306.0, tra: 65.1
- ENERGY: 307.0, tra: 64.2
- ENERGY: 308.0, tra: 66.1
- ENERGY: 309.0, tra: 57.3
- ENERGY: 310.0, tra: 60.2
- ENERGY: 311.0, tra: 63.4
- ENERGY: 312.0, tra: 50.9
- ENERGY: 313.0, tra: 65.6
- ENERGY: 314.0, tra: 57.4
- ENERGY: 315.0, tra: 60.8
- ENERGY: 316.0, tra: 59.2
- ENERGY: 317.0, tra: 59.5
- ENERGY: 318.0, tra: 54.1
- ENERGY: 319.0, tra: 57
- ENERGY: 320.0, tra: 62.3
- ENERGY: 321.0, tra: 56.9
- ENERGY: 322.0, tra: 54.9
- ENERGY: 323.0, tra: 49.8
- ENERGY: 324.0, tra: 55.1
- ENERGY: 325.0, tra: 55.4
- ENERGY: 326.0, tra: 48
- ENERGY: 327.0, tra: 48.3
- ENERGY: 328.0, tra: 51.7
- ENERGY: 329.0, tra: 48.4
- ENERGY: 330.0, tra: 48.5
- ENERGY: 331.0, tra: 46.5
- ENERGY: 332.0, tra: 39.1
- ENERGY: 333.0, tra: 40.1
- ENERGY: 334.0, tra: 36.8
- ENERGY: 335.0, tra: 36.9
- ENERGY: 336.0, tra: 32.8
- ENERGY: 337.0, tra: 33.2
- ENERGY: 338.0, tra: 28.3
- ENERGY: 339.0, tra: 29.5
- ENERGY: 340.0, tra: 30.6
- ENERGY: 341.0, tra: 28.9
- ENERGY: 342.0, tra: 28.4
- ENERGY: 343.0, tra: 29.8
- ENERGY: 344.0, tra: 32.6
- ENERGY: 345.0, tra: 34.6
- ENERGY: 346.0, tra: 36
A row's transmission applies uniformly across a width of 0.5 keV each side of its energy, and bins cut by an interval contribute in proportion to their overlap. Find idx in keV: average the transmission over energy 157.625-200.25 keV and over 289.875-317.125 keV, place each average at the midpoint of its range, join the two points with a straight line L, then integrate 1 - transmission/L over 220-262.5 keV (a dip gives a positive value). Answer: 4.20 keV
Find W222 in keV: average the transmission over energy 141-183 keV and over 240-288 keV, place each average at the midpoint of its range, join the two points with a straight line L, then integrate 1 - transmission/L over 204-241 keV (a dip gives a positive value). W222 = 0.7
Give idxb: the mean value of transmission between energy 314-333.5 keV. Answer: 52.5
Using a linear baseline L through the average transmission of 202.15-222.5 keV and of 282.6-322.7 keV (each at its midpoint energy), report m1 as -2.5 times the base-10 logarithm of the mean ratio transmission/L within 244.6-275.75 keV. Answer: 0.08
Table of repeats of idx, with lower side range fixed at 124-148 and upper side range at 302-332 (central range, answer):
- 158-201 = -1.2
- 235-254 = 1.6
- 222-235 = 0.6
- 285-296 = -0.1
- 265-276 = 0.1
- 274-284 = -0.1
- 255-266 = 0.7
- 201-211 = 0.1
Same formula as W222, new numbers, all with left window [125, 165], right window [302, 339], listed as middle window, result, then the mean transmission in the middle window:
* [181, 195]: -1.88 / 86.8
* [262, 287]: -1.16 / 63.7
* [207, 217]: -0.11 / 73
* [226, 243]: 0.82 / 64.9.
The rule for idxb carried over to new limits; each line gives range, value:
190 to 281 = 68.5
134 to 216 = 81.5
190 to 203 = 81.1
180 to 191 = 88.4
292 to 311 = 63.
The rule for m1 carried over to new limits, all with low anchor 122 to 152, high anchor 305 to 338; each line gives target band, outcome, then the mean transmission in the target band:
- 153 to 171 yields 0.05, 77.9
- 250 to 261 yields 0.03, 62.8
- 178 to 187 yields -0.11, 86.5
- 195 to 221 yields -0.03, 75.5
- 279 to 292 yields -0.07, 63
